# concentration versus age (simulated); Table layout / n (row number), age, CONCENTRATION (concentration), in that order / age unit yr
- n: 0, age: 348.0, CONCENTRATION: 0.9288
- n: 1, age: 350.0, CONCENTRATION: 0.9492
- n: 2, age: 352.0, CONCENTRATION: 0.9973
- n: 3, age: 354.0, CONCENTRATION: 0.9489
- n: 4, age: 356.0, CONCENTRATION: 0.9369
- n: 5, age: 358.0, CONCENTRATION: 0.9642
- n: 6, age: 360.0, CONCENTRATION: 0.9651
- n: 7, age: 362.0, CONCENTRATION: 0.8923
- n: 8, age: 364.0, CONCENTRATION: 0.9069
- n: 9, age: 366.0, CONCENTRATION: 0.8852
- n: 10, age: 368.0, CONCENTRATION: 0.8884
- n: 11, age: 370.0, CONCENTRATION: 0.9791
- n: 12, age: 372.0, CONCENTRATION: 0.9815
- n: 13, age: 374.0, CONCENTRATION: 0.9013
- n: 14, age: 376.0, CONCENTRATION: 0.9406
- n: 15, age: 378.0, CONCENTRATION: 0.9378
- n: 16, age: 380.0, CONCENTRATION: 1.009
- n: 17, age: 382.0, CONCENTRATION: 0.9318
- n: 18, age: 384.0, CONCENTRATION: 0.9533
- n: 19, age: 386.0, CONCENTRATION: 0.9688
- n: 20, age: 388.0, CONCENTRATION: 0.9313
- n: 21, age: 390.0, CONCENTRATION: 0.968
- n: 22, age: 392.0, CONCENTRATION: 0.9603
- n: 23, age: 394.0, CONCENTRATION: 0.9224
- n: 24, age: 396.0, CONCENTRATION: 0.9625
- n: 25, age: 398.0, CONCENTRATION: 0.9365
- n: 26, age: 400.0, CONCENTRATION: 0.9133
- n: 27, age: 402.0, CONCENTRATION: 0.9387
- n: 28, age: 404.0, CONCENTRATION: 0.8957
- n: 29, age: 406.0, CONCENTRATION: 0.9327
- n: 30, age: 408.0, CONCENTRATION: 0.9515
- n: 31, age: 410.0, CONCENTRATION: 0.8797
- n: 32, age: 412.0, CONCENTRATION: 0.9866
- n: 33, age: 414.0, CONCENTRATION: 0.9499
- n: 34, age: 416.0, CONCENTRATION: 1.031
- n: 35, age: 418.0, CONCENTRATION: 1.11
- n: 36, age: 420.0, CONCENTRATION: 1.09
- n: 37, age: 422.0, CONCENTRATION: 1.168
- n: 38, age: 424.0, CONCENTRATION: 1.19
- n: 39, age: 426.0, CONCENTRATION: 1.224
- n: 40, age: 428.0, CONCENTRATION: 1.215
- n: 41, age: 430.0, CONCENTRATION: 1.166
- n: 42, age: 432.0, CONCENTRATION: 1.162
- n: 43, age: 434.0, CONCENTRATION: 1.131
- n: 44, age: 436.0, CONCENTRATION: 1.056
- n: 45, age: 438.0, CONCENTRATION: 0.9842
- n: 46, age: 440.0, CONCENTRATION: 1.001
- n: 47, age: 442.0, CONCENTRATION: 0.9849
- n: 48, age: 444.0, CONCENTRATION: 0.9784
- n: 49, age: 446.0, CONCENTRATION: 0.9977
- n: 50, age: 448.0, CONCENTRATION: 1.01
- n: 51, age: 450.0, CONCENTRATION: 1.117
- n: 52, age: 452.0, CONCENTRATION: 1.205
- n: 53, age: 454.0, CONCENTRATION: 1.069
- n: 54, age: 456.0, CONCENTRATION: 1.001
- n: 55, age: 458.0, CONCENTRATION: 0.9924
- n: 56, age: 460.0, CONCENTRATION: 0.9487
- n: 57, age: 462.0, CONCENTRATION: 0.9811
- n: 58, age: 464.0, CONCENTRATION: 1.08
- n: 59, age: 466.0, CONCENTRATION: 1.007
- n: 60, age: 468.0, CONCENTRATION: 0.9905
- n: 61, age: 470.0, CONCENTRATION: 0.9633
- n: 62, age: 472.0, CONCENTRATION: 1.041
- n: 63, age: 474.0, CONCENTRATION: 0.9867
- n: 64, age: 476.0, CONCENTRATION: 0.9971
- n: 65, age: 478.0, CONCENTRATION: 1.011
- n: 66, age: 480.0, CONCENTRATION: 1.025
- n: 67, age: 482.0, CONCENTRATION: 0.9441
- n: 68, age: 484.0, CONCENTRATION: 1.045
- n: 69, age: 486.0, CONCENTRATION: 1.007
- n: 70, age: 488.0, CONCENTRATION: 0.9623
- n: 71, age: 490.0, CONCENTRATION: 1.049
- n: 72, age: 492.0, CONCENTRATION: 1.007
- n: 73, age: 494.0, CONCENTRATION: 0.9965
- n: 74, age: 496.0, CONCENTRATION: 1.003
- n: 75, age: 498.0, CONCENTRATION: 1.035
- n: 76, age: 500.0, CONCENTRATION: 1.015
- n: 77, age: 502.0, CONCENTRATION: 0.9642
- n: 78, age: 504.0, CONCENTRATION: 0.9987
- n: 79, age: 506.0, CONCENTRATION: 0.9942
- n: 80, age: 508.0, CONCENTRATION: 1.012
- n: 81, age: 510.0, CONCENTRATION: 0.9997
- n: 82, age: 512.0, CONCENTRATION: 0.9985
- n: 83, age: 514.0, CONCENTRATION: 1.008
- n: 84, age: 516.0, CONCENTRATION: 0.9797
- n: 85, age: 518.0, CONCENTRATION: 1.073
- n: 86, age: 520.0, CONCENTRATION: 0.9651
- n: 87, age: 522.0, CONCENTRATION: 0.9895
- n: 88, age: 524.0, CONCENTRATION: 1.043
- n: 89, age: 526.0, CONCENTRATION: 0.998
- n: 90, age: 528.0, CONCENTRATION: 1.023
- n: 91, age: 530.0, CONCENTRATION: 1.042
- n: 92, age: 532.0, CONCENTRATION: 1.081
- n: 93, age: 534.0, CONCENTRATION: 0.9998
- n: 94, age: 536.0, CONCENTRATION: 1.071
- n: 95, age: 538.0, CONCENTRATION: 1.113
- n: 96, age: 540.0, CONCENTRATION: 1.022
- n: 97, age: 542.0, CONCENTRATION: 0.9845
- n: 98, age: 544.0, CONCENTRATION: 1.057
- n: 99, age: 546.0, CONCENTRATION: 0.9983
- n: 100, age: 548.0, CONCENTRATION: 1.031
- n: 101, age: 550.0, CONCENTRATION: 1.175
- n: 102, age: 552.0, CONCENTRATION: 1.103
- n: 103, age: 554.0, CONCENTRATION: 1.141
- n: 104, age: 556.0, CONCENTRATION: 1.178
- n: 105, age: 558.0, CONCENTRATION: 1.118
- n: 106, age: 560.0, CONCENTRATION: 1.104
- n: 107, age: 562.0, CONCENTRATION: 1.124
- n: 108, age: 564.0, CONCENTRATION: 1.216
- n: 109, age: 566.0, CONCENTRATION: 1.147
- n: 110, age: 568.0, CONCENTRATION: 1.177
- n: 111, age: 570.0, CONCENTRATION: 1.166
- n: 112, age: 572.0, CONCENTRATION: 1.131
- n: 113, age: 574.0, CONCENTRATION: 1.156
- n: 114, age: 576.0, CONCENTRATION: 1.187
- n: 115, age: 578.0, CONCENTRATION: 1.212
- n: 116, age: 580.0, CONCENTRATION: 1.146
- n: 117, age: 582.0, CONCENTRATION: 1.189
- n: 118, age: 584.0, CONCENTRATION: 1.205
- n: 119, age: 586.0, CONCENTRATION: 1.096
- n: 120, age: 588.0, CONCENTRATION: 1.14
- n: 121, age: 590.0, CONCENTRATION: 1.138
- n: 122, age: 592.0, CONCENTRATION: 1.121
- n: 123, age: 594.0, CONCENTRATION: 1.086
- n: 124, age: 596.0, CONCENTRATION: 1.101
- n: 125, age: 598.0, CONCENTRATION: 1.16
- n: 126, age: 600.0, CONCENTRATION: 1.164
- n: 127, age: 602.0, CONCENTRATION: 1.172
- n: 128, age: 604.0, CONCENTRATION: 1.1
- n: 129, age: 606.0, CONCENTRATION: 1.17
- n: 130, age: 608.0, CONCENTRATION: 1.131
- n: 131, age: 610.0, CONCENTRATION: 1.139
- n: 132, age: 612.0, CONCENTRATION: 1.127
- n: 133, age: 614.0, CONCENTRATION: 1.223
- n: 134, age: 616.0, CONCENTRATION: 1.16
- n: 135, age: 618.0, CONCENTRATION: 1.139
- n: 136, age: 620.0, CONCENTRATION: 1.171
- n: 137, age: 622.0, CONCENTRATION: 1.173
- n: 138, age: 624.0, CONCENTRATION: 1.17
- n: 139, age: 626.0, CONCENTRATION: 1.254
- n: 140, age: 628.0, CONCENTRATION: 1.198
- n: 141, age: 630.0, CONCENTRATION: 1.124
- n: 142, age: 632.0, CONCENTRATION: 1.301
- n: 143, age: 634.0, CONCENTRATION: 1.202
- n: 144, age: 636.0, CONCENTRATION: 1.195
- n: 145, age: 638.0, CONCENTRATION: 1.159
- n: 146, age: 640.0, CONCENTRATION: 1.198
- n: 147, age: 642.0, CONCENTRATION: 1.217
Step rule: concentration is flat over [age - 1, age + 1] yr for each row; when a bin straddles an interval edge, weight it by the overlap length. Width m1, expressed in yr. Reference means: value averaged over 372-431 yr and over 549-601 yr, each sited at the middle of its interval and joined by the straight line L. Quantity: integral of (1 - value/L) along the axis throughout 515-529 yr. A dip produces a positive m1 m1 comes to 1.2 yr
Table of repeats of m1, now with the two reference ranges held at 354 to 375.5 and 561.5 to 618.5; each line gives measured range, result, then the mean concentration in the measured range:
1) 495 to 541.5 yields 2.8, 1.02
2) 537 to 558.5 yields 0.6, 1.08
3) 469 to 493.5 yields 1.0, 1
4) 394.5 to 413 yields 0.7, 0.933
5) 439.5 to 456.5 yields -0.5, 1.04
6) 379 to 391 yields -0.1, 0.96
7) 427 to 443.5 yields -1.4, 1.08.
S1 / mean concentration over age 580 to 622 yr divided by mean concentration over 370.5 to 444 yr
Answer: 1.14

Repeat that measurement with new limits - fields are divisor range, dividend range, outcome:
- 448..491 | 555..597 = 1.13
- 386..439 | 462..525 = 0.98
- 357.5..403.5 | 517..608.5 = 1.18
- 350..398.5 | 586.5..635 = 1.23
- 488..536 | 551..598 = 1.13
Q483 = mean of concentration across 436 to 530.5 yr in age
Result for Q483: 1.01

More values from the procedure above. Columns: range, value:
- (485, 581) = 1.06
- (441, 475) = 1.02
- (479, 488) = 1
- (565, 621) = 1.15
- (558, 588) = 1.16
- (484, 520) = 1.01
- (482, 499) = 1.01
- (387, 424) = 0.98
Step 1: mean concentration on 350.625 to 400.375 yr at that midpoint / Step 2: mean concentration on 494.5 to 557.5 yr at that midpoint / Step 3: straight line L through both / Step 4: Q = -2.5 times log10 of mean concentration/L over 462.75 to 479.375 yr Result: -0.008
